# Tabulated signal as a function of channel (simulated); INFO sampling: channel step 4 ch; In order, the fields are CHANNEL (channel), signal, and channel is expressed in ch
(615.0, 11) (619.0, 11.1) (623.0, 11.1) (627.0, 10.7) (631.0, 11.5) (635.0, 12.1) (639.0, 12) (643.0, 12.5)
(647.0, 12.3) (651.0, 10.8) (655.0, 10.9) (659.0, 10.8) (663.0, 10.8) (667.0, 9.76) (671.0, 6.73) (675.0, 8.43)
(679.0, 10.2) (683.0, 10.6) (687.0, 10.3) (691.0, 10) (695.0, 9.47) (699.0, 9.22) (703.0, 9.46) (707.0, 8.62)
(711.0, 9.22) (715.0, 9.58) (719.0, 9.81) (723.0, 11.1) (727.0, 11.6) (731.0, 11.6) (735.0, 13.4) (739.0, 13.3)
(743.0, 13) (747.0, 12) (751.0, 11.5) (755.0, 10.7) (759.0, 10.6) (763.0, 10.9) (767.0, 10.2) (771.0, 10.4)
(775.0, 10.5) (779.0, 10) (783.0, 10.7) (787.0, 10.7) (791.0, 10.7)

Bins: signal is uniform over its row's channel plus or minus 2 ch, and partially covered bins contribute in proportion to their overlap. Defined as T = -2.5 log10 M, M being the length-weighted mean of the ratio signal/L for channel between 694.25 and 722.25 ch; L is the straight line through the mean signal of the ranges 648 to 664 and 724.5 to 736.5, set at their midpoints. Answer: 0.241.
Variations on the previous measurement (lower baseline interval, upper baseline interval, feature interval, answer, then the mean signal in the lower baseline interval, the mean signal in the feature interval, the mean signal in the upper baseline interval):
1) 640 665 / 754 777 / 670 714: 0.18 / 11.4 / 9.36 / 10.5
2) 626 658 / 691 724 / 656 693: 0.09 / 11.6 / 9.77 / 9.54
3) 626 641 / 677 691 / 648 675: 0.10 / 11.6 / 9.94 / 10.3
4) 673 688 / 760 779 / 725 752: -0.21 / 9.85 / 12.4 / 10.5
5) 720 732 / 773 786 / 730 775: -0.07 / 11.3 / 11.6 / 10.4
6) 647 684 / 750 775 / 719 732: -0.08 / 10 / 11.2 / 10.7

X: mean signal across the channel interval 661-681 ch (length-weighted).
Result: 9.18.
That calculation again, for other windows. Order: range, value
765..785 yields 10.4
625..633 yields 11.1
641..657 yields 11.6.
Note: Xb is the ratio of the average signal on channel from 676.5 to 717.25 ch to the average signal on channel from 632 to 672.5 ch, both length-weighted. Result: 0.9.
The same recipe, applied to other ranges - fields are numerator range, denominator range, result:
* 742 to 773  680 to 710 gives 1.15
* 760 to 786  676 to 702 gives 1.06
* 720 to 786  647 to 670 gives 1.07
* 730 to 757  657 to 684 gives 1.28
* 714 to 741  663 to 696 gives 1.21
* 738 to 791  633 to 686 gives 1.04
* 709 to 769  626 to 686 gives 1.05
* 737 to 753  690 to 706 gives 1.32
